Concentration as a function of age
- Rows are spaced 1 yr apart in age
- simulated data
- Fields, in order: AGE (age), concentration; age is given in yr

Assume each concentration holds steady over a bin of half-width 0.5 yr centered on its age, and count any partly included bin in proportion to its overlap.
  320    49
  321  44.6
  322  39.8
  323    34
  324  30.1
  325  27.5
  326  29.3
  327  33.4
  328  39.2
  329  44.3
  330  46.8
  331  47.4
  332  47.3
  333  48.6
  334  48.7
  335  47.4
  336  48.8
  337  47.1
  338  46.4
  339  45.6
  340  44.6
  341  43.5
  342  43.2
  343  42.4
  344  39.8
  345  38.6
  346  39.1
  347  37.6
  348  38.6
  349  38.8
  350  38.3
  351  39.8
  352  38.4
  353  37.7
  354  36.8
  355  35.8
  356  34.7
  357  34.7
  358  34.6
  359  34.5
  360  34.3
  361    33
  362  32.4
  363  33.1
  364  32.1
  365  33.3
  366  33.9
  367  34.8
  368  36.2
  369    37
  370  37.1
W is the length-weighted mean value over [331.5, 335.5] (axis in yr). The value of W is 48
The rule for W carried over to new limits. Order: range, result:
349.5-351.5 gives 39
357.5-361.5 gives 34.1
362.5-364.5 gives 32.6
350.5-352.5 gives 39.1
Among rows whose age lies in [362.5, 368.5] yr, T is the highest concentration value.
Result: 36.2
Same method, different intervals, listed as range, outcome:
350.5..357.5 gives 39.8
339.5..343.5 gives 44.6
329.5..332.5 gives 47.4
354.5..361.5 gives 35.8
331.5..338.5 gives 48.8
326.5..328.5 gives 39.2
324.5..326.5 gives 29.3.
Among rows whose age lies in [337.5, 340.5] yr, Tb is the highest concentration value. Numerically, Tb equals 46.4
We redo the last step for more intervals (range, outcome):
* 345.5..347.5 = 39.1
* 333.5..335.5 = 48.7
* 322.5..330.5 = 46.8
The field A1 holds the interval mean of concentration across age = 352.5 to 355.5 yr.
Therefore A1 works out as 36.8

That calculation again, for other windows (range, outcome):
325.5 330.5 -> 38.6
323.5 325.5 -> 28.8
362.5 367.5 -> 33.4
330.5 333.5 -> 47.8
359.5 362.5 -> 33.2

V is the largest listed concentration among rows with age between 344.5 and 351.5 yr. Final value 39.8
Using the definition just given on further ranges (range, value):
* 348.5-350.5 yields 38.8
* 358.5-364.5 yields 34.5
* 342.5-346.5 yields 42.4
